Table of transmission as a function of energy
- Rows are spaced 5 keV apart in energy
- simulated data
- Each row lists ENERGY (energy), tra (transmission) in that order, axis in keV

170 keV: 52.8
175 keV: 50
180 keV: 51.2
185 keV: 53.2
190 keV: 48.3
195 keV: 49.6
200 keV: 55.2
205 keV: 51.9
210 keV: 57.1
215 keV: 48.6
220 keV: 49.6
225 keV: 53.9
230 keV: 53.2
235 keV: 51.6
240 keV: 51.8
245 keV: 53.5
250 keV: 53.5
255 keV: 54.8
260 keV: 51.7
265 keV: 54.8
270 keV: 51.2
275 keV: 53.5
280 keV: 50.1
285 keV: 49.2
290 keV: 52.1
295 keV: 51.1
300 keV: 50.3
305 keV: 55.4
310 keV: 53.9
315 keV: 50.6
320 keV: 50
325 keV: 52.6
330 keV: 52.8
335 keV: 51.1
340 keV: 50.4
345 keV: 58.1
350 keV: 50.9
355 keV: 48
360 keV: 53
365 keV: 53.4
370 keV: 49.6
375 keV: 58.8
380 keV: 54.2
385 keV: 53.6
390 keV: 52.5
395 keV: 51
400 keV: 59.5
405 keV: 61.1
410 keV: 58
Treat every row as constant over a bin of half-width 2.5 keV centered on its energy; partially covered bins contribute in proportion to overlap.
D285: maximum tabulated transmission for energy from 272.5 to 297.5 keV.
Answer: 53.5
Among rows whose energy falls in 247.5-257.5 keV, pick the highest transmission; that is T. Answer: 54.8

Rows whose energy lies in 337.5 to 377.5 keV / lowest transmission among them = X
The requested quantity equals 48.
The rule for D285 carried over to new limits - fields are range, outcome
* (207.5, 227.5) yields 57.1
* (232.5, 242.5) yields 51.8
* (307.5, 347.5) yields 58.1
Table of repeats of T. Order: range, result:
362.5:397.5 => 58.8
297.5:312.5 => 55.4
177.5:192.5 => 53.2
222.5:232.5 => 53.9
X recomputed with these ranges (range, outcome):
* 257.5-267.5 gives 51.7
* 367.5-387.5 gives 49.6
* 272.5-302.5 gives 49.2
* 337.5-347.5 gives 50.4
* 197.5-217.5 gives 48.6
